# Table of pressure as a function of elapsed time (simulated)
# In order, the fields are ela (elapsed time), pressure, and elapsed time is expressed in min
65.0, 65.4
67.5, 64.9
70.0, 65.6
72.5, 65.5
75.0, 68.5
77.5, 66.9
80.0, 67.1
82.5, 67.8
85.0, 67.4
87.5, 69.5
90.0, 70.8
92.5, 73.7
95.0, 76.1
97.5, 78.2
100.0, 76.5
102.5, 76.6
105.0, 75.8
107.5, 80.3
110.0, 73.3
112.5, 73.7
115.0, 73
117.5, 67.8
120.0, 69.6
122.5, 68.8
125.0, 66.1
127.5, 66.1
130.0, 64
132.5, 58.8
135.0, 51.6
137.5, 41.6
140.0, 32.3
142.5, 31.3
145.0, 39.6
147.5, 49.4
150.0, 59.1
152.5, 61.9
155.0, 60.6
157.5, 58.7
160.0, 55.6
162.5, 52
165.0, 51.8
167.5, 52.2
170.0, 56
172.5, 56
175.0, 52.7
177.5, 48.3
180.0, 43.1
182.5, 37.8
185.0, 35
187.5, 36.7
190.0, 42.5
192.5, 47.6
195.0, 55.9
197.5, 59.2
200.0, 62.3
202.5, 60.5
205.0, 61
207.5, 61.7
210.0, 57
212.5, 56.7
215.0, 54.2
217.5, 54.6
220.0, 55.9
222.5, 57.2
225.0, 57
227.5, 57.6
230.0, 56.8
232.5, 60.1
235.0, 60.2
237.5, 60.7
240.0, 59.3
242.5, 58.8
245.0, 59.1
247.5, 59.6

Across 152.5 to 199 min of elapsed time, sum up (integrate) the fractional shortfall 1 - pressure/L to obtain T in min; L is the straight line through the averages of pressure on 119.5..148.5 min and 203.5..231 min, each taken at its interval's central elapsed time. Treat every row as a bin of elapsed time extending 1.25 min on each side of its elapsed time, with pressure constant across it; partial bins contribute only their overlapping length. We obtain 3.8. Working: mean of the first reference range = 52.9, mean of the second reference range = 57.3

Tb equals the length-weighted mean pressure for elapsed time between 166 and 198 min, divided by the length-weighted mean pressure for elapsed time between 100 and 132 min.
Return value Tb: 0.7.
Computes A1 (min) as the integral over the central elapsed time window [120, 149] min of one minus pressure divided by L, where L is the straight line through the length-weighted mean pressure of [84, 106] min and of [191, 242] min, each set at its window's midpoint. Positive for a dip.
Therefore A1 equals 6.8 min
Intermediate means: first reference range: 73.9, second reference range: 57.7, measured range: 52.6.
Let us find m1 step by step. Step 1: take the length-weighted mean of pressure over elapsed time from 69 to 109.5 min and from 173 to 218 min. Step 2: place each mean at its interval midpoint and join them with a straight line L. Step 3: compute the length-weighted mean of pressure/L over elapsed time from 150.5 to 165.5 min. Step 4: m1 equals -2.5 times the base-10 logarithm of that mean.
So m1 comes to 0.03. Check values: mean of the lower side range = 71.7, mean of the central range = 57.1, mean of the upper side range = 51.5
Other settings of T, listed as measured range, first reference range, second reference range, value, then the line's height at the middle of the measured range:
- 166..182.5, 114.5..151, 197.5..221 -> 1.9 min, 57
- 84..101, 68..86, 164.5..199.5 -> -2.4 min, 64.2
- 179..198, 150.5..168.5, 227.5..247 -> 4.4 min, 57.4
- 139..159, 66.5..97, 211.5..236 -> 4.4 min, 63.3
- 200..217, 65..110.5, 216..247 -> 0.5 min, 60.2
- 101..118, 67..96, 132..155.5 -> -4.4 min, 59.3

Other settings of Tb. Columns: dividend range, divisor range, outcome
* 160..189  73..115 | 0.66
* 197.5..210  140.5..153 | 1.31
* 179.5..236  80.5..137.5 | 0.77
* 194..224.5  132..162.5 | 1.16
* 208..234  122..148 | 1.11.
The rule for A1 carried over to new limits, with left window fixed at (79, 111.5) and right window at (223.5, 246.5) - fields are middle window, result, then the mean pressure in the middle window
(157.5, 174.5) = 3.03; 54.2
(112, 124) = 0.12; 70.3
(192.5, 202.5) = 0.77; 57.9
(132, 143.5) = 4.44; 42.4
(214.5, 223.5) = 0.74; 55.5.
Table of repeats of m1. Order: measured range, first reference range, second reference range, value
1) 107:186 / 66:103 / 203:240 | 0.17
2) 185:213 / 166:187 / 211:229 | -0.03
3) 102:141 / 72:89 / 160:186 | -0.09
